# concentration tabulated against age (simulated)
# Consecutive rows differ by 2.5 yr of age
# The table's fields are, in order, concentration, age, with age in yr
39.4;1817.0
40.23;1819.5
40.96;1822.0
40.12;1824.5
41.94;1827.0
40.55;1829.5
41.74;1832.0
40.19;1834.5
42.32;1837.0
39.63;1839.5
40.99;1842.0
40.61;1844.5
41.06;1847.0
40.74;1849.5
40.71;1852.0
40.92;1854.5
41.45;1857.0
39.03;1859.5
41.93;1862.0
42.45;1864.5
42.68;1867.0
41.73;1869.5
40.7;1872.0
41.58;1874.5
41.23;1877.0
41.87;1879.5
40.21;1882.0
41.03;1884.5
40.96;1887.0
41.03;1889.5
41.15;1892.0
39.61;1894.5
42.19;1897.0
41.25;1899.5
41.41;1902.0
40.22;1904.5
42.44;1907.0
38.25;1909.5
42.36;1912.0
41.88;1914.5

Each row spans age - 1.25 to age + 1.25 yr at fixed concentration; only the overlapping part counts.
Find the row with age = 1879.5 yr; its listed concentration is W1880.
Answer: 41.87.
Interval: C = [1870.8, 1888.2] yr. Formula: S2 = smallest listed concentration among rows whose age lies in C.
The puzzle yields 40.21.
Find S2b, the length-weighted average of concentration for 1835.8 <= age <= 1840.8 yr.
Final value 41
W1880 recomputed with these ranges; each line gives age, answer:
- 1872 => 40.7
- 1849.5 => 40.74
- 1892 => 41.15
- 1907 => 42.44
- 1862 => 41.93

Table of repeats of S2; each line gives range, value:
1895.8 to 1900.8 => 41.25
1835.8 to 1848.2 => 39.63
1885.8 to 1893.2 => 40.96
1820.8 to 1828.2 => 40.12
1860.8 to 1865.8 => 41.93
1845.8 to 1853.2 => 40.71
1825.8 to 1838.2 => 40.19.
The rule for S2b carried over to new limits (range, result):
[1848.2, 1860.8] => 40.6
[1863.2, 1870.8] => 42.3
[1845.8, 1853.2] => 40.8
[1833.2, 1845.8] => 40.8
